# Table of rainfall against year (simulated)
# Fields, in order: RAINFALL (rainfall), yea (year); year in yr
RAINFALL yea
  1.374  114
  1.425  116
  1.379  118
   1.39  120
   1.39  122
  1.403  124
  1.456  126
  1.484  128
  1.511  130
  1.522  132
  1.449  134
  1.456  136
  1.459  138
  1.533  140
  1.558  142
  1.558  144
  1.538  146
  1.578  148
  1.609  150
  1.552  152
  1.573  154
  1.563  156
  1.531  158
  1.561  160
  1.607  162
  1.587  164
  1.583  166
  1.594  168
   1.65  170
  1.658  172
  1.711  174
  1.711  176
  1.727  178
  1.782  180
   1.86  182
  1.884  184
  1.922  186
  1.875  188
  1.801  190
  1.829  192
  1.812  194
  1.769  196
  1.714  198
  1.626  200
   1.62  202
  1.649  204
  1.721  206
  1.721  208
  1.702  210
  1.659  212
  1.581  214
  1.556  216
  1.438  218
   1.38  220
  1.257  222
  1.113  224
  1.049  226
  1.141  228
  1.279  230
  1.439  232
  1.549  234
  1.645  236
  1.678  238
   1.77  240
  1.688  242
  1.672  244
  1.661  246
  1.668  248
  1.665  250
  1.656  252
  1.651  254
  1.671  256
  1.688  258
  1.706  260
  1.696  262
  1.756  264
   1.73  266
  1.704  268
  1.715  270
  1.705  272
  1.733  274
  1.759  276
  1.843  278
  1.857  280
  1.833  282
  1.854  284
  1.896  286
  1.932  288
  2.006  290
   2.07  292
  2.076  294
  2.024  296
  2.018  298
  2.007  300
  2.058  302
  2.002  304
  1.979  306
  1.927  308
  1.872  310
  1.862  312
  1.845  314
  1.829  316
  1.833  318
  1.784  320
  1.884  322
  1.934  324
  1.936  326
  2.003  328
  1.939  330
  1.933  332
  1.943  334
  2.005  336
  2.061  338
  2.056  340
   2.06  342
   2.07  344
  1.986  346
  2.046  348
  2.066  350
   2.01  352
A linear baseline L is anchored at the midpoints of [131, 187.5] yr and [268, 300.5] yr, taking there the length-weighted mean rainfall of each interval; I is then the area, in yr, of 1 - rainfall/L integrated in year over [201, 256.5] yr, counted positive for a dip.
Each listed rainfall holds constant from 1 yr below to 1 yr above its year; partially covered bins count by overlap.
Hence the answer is 7.0 yr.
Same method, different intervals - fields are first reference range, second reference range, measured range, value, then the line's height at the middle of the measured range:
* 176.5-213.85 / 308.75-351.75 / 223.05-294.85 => 6.5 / 1.85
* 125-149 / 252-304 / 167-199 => -3.0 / 1.62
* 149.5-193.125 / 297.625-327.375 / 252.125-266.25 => 1.1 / 1.83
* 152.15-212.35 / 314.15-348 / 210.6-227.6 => 3.7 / 1.76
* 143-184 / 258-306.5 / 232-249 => 1.3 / 1.79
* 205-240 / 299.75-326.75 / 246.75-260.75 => -0.4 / 1.62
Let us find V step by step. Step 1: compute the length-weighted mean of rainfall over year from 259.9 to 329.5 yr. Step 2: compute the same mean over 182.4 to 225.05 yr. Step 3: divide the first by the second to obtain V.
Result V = 1.14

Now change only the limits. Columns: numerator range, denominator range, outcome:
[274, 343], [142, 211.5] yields 1.15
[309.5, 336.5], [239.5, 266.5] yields 1.12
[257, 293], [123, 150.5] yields 1.20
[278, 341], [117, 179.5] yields 1.26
